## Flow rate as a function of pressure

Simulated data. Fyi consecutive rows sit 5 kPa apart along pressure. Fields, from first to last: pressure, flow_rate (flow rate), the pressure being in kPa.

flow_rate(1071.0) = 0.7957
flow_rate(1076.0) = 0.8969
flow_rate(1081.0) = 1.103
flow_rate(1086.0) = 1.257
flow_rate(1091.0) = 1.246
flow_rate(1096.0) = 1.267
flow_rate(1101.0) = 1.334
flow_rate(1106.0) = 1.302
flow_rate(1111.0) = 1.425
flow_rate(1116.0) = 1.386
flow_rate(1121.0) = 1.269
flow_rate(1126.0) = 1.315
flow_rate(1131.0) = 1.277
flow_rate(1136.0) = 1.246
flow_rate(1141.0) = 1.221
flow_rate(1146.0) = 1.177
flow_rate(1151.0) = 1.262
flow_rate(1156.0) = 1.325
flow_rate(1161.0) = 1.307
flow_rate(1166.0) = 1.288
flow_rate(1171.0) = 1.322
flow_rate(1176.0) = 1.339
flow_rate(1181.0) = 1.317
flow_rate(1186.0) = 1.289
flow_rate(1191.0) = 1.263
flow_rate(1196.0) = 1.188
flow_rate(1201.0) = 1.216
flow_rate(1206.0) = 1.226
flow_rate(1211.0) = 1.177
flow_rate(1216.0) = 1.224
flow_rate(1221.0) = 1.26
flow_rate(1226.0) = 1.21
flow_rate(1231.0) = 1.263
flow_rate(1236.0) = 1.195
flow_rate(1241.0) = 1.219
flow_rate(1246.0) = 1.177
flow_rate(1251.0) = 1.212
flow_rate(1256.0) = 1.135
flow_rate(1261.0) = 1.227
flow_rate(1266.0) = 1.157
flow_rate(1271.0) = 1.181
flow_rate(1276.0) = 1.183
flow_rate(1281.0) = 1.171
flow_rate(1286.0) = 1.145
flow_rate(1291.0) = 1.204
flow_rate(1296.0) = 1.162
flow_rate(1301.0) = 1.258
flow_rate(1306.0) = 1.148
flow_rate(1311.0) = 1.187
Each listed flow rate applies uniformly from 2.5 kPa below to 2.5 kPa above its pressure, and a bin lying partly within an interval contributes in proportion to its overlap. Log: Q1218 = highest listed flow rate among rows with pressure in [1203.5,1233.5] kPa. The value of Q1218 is 1.263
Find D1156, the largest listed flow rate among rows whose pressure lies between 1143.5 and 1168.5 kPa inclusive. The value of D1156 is 1.325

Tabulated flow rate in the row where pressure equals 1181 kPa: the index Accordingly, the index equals 1.317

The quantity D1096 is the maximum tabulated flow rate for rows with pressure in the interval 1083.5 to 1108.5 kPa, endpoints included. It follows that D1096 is 1.334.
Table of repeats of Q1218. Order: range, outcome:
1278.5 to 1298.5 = 1.204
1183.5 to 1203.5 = 1.289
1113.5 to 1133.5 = 1.386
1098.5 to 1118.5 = 1.425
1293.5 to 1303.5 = 1.258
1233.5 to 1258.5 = 1.219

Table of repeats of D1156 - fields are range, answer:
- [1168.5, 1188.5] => 1.339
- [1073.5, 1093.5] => 1.257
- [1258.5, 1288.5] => 1.227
